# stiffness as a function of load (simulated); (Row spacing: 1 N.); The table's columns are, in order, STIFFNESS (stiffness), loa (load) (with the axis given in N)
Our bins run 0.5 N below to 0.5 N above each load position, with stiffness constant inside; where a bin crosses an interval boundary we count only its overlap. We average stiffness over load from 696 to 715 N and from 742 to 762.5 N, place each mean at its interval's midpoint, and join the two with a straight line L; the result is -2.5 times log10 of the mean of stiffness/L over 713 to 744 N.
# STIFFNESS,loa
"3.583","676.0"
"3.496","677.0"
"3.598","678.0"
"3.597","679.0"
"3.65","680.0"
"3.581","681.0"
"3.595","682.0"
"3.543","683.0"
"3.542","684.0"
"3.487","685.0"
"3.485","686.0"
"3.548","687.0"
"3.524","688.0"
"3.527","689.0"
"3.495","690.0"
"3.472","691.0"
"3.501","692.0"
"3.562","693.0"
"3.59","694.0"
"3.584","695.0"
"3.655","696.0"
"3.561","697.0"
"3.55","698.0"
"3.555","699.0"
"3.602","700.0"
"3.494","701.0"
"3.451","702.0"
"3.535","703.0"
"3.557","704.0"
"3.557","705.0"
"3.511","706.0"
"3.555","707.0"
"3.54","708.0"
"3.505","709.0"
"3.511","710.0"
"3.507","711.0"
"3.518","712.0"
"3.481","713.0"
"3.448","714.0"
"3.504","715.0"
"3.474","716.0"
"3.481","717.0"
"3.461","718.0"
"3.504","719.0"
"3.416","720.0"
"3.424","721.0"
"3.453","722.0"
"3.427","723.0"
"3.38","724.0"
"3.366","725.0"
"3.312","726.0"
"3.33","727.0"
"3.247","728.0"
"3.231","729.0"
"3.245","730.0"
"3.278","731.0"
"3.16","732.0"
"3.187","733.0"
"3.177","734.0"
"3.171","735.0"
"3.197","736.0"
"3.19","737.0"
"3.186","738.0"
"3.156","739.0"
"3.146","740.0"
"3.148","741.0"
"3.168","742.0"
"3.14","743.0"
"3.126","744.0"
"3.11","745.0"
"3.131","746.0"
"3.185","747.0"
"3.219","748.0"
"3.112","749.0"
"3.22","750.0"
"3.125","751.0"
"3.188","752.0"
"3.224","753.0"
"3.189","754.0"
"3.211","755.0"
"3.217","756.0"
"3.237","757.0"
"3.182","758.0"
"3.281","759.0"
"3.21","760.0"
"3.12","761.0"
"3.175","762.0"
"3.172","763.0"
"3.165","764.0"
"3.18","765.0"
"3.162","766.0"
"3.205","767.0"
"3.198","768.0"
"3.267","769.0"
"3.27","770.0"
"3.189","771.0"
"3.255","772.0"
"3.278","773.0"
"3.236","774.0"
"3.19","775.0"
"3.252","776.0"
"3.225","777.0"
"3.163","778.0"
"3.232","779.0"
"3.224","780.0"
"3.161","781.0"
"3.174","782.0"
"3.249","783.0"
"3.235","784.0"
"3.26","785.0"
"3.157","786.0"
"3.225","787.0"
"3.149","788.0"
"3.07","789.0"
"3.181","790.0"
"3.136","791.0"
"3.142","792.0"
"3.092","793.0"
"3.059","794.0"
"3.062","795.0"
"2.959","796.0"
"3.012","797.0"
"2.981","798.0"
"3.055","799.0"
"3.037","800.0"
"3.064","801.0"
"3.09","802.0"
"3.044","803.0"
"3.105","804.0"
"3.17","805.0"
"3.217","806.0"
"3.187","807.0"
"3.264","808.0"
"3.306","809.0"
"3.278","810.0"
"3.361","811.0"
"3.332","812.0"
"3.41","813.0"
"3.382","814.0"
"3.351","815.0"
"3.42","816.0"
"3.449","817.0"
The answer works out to 0.02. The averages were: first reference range 3.53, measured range 3.3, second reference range 3.18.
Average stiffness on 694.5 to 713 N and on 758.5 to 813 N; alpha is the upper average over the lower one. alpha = 0.90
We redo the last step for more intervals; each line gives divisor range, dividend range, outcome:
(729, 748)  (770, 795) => 1.00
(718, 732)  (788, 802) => 0.92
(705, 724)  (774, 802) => 0.90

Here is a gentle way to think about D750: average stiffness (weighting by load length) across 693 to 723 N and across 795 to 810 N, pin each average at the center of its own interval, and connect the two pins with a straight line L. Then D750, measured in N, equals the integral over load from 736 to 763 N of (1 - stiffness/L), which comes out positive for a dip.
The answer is 1.3 N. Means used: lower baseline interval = 3.52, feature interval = 3.18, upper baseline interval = 3.11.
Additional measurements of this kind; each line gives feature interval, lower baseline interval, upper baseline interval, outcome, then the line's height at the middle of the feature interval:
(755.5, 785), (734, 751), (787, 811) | -0.6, 3.14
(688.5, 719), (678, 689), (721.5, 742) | -0.9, 3.43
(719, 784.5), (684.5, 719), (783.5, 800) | 1.4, 3.29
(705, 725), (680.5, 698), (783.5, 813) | -0.2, 3.45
